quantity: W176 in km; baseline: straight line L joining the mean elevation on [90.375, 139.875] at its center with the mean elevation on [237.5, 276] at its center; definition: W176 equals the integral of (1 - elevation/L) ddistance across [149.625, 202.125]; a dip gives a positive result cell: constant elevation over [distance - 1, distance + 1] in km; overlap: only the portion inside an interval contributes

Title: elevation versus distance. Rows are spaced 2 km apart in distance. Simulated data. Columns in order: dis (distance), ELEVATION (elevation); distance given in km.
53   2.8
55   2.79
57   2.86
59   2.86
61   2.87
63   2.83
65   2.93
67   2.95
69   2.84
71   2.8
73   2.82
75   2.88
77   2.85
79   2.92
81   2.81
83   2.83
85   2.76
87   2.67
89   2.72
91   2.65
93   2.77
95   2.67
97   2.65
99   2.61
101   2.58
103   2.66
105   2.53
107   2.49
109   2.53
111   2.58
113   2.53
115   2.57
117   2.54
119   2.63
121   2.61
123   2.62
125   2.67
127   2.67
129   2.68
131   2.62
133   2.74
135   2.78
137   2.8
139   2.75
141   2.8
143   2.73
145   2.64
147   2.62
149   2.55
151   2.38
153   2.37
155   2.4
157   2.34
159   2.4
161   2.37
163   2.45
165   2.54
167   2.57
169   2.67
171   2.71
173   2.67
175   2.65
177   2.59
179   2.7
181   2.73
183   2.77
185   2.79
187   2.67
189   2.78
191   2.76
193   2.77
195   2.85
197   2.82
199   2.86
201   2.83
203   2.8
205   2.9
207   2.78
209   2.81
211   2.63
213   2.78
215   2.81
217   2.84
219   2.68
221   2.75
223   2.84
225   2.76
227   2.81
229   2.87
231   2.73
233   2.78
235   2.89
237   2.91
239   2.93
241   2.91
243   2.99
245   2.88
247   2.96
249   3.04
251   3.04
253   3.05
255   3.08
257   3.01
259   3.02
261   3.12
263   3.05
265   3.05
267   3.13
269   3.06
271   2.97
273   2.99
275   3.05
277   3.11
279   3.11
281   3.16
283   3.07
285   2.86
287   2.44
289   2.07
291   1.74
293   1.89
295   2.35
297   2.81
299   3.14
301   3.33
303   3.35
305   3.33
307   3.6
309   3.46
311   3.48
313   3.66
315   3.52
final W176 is 3.2 km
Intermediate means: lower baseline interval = 2.64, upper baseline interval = 3.02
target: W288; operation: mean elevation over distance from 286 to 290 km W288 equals 2.25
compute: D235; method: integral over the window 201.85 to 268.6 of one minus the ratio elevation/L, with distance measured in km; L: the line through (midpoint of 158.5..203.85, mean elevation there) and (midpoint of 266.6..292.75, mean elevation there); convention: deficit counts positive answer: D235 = -3.71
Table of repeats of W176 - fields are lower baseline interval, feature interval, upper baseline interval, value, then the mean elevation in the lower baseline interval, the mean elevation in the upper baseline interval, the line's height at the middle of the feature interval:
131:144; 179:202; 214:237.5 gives 0.03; 2.76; 2.8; 2.78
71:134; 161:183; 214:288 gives 1.38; 2.67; 2.94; 2.8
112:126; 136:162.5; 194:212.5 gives 1.22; 2.6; 2.81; 2.67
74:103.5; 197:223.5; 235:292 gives 0.66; 2.74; 2.92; 2.86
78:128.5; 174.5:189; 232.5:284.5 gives 0.65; 2.65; 3.01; 2.83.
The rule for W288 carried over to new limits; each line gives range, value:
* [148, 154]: 2.43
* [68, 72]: 2.82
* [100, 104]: 2.62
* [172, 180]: 2.65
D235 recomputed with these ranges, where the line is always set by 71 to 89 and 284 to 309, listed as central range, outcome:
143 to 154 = 1.0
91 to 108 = 1.1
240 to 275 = -3.1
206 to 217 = 0.1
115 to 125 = 0.7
